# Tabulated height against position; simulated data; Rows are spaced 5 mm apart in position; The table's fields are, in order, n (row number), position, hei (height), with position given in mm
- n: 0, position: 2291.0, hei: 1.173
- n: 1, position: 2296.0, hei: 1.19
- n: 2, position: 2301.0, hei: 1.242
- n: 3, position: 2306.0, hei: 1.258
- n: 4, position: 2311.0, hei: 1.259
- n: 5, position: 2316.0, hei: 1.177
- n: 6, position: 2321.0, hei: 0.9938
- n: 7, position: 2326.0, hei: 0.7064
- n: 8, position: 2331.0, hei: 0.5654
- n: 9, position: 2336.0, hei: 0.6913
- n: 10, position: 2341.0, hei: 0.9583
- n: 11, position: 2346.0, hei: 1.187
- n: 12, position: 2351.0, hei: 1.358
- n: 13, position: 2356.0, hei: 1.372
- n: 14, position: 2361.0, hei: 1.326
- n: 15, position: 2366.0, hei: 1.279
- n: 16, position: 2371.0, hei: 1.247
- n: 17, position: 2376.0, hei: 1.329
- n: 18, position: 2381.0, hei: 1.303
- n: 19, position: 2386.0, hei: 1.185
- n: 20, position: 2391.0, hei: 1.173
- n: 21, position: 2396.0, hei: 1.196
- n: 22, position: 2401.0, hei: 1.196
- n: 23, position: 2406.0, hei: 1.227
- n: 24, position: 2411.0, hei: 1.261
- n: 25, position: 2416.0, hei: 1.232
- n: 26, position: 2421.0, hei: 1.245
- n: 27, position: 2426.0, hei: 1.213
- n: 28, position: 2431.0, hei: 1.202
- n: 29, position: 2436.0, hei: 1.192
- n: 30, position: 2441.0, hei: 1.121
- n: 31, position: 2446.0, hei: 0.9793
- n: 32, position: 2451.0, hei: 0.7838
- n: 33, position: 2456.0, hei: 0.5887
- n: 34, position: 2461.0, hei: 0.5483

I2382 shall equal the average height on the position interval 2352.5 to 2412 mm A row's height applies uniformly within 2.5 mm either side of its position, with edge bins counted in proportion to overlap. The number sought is 1.26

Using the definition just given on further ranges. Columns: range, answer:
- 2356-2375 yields 1.3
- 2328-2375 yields 1.11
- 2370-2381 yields 1.3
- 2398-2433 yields 1.23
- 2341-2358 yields 1.25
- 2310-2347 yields 0.92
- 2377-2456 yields 1.15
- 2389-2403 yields 1.19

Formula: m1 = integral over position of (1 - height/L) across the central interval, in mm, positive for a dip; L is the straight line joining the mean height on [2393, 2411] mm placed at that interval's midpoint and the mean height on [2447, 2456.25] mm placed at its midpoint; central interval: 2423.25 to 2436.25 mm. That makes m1 -3.4 mm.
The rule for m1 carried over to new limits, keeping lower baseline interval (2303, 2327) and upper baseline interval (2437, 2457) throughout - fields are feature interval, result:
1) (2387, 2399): -2.33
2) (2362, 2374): -2.86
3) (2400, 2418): -4.89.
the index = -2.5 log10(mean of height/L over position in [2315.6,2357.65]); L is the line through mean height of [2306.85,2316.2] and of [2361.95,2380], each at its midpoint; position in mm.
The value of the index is 0.27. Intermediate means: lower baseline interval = 1.24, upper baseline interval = 1.29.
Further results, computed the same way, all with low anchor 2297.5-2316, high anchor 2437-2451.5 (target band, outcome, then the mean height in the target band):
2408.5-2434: -0.17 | 1.23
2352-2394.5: -0.13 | 1.28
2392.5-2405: -0.11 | 1.2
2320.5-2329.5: 0.47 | 0.787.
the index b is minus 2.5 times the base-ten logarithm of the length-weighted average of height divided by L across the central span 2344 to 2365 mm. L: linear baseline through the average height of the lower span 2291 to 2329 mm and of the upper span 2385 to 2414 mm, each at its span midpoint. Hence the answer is -0.13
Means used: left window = 1.11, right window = 1.21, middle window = 1.31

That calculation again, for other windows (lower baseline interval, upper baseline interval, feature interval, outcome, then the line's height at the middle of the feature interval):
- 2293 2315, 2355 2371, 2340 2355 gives 0.07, 1.29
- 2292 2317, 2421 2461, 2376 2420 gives -0.15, 1.07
